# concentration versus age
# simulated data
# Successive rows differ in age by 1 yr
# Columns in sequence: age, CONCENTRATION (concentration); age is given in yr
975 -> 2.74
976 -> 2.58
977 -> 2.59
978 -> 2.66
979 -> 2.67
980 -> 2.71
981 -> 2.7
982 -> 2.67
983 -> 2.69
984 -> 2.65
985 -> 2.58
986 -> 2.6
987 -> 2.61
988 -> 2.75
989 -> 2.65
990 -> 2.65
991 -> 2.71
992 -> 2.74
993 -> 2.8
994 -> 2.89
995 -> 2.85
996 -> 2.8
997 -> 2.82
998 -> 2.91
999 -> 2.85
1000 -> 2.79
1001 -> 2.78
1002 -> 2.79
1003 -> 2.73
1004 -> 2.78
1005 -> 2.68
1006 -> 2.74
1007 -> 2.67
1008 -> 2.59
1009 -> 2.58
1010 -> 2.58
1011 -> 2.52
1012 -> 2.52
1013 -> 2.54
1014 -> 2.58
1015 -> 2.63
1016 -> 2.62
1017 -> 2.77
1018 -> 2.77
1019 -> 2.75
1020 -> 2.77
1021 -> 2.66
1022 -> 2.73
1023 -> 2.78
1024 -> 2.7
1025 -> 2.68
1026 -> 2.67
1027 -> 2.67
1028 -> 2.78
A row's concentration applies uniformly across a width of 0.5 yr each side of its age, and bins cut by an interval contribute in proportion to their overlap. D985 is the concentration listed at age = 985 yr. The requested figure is 2.58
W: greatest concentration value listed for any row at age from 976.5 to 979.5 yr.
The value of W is 2.67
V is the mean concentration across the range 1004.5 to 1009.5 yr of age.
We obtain 2.65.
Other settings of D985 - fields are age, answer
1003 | 2.73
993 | 2.8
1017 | 2.77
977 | 2.59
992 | 2.74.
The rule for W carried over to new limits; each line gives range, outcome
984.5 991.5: 2.75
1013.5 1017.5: 2.77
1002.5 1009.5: 2.78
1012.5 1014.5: 2.58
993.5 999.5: 2.91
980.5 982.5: 2.7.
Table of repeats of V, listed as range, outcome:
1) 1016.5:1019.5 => 2.76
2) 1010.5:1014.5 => 2.54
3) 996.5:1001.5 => 2.83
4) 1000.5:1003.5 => 2.77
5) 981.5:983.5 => 2.68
